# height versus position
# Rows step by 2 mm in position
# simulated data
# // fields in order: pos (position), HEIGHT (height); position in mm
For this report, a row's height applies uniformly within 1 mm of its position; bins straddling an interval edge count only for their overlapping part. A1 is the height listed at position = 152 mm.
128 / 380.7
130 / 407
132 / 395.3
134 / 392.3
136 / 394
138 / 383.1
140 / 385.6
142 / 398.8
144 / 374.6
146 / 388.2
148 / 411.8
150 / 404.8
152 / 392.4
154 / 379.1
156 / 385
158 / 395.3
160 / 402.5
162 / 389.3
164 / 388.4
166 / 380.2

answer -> 392.4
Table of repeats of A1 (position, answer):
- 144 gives 374.6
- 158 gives 395.3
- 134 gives 392.3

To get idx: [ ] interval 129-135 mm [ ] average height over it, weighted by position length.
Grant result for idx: 398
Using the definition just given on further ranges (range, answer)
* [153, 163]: 390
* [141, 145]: 387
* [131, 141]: 390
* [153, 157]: 382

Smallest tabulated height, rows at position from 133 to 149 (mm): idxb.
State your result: 374.6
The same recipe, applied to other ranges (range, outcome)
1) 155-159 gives 385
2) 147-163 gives 379.1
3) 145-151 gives 388.2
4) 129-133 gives 395.3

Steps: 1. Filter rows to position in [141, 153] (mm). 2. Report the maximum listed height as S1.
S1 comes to 411.8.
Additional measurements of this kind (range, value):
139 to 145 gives 398.8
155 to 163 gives 402.5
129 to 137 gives 407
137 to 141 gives 385.6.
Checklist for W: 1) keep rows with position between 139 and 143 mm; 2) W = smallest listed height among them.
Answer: 385.6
